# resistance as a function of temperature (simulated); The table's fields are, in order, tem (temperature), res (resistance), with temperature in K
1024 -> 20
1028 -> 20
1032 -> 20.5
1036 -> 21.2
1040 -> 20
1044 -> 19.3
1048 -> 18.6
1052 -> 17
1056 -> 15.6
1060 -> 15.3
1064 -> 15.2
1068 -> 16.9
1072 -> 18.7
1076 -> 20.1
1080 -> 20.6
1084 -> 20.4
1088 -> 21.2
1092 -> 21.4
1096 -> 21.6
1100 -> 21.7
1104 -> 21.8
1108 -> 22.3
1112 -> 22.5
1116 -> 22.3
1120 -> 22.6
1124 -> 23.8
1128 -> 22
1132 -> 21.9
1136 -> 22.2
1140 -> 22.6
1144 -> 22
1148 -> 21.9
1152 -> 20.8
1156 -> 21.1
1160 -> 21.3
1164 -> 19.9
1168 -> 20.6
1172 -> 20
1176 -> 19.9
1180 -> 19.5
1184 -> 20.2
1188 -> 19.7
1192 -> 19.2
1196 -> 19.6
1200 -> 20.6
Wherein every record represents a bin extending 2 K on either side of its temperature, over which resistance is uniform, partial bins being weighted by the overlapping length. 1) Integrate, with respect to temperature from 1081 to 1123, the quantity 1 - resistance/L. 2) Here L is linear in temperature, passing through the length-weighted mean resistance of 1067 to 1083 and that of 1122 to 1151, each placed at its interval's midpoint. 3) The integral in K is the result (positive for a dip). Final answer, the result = -2.4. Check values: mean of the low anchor 19.3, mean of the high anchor 22.3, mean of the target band 21.8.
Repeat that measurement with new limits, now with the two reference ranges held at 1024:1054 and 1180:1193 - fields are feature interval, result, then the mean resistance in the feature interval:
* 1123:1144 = -2.9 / 22.4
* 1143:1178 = -2.0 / 20.8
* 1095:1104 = -1.0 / 21.7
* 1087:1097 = -0.9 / 21.4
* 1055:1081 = 2.8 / 17.4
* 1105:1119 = -1.9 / 22.3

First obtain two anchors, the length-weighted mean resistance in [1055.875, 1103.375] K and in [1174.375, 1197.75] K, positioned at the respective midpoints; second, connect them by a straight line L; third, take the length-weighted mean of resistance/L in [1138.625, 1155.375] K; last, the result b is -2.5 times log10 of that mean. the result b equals -0.12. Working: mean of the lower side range 19.3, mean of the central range 21.7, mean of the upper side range 19.7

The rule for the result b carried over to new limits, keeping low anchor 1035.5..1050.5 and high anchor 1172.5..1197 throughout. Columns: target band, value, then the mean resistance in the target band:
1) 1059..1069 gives 0.24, 15.7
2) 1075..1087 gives -0.05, 20.5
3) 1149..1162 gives -0.08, 21.1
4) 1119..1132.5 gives -0.15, 22.6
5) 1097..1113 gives -0.13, 22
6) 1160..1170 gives -0.04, 20.5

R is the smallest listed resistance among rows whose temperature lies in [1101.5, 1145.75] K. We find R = 21.8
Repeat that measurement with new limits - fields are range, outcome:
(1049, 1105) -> 15.2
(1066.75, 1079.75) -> 16.9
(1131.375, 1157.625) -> 20.8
